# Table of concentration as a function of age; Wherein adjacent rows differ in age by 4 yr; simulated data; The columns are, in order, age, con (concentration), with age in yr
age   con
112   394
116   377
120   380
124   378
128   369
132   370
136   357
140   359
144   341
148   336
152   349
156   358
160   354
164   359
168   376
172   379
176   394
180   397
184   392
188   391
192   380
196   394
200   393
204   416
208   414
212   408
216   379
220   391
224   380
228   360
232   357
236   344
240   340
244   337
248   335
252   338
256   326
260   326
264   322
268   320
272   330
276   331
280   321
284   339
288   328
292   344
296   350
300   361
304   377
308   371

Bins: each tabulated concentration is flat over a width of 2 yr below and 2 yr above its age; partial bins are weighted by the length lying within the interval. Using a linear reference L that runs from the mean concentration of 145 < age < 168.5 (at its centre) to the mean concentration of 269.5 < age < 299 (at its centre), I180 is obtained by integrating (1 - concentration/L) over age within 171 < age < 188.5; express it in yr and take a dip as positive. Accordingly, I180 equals -2.05 yr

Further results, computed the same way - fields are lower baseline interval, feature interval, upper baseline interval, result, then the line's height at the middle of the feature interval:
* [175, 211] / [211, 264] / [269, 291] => 1.5 yr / 363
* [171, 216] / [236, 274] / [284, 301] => 3.4 yr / 364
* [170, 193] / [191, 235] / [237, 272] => -2.8 yr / 364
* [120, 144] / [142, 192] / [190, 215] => 1.8 yr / 383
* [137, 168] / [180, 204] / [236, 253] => -3.2 yr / 346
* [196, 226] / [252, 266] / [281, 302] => 1.5 yr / 365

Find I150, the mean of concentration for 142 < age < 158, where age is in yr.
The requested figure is 346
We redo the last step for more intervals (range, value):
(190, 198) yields 387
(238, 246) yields 338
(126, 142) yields 364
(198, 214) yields 408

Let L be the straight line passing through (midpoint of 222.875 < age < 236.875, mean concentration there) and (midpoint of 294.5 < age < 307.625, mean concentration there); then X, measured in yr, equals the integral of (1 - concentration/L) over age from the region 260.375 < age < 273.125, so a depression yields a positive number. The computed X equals 1.4 yr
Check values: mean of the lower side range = 360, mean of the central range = 324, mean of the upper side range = 364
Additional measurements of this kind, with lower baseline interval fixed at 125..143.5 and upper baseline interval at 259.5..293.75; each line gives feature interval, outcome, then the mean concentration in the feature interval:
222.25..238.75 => -0.9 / 359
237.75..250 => 0.0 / 337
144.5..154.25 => 0.4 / 343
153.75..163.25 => 0.0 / 356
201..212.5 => -2.2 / 412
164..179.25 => -1.2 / 381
